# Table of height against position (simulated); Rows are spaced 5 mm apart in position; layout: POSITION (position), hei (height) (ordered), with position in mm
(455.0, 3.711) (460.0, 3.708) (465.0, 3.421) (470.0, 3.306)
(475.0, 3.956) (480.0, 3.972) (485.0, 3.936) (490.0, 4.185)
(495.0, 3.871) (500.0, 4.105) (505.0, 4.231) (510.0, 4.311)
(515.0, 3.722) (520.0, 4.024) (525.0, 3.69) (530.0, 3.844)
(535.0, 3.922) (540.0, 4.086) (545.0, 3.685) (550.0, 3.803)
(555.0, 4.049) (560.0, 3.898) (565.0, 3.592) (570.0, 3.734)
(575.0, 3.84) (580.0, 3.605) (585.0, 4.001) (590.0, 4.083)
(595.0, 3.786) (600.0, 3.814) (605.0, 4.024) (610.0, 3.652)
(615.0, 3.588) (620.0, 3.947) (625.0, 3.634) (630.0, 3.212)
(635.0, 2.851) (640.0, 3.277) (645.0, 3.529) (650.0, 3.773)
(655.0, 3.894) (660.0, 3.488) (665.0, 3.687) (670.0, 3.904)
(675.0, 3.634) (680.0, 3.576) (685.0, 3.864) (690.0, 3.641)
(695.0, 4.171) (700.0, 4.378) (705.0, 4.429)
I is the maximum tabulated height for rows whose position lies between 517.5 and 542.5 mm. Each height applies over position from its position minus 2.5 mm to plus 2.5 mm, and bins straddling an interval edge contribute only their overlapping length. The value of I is 4.086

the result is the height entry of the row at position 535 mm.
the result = 3.922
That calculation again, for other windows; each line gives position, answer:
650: 3.773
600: 3.814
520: 4.024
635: 2.851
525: 3.69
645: 3.529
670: 3.904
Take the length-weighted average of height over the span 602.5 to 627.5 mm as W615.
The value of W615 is 3.77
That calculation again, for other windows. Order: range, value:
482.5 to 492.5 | 4.06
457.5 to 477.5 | 3.6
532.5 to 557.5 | 3.91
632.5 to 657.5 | 3.46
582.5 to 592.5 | 4.04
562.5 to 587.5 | 3.75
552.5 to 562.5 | 3.97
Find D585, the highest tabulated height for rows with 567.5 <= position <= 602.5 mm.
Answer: 4.083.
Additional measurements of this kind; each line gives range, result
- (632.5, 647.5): 3.529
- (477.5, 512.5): 4.311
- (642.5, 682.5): 3.904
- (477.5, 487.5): 3.972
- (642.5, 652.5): 3.773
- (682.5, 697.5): 4.171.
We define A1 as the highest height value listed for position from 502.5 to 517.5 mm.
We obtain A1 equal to 4.311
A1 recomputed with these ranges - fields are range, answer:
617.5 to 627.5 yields 3.947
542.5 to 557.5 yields 4.049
